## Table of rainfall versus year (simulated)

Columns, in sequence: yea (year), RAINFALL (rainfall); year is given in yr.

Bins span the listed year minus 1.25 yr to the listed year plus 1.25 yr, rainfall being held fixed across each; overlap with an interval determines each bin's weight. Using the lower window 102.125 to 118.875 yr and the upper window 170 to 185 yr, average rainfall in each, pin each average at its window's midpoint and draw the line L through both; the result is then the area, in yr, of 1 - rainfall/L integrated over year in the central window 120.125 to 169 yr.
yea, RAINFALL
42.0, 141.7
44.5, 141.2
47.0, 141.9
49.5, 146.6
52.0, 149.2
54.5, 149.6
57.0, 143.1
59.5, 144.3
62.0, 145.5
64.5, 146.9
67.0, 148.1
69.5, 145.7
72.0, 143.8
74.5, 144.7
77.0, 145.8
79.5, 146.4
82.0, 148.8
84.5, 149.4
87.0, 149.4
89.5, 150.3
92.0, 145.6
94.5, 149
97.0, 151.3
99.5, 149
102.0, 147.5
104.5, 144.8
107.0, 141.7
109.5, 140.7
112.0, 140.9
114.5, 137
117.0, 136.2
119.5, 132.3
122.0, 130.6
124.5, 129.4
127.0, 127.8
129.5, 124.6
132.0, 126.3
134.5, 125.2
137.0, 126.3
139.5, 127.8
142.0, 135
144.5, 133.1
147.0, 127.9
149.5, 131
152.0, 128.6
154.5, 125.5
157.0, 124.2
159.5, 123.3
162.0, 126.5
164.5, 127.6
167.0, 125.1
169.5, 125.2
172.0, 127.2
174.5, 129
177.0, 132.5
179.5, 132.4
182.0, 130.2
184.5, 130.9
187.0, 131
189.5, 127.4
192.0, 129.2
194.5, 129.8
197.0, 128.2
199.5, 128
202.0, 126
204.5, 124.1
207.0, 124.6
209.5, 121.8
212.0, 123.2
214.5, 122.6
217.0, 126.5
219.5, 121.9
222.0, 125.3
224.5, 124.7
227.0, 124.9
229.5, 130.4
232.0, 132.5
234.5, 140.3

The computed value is 2.7 yr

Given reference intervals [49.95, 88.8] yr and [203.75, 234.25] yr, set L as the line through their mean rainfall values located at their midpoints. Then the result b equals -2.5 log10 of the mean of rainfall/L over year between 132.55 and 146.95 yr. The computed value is 0.06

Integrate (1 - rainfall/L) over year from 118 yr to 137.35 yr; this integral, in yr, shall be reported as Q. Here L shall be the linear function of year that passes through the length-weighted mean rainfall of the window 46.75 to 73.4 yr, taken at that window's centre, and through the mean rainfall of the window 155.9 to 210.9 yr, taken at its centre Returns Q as 1.1 yr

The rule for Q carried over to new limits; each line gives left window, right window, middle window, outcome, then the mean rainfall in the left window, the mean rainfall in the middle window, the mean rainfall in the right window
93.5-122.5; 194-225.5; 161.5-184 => 0.4 yr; 142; 129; 125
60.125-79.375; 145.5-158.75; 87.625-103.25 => -1.0 yr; 146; 149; 127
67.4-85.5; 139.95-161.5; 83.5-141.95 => -0.2 yr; 146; 138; 128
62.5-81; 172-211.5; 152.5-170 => 1.0 yr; 146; 125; 128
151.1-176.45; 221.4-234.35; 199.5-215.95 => 0.5 yr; 126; 124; 129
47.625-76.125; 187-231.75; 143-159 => 0.7 yr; 146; 128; 126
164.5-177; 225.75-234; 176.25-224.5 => 0.7 yr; 127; 127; 130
